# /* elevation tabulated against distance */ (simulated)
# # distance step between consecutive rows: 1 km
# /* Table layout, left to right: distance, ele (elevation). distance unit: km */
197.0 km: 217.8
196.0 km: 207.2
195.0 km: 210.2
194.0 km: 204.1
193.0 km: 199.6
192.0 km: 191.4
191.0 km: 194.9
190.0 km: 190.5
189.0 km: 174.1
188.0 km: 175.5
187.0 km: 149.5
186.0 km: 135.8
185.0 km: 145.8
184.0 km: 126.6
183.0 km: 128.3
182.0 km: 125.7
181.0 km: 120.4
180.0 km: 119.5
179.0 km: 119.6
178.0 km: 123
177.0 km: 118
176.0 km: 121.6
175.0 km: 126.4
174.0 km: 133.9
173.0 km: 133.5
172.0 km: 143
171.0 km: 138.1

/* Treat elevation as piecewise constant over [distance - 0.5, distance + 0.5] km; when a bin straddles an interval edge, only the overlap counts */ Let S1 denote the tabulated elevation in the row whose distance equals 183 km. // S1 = 128.3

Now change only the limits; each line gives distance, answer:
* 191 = 194.9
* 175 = 126.4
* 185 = 145.8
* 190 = 190.5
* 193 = 199.6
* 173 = 133.5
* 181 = 120.4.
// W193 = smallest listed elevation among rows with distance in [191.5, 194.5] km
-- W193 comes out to 191.4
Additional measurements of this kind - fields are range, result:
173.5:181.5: 118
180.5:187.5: 120.4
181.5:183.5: 125.7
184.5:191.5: 135.8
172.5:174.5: 133.5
